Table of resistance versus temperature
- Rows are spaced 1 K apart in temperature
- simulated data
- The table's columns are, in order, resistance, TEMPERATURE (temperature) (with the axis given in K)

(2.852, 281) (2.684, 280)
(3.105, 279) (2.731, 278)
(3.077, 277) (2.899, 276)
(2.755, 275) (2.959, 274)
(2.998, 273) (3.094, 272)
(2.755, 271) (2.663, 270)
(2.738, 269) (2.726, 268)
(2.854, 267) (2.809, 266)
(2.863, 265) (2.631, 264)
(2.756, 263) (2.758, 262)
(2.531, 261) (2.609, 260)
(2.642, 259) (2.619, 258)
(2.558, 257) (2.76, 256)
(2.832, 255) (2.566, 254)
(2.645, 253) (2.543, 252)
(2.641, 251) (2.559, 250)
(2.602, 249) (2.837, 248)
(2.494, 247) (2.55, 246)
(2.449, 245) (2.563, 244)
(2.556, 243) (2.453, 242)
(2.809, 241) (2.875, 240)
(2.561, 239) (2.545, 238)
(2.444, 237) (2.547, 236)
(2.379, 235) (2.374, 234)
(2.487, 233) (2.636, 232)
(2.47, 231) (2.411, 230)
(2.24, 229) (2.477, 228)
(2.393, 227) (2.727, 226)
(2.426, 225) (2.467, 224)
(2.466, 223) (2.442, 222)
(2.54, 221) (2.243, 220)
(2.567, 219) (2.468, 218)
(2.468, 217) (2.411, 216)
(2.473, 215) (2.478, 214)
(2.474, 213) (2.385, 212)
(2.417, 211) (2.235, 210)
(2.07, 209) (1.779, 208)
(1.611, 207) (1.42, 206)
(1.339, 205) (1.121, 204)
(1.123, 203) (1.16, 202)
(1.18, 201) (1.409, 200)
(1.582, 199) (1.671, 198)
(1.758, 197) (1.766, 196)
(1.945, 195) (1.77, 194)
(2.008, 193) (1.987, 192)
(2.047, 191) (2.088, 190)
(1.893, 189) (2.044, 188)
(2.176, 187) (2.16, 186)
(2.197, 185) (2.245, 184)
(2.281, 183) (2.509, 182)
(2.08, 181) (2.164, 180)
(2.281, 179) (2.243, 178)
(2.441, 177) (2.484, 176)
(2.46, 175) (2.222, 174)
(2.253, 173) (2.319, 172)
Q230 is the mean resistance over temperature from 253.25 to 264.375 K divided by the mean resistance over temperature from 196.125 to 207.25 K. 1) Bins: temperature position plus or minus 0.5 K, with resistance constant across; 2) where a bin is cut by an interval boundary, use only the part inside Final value 1.89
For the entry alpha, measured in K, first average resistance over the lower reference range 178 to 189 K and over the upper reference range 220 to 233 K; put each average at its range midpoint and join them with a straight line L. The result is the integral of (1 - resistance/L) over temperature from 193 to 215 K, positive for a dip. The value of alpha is 5.3 K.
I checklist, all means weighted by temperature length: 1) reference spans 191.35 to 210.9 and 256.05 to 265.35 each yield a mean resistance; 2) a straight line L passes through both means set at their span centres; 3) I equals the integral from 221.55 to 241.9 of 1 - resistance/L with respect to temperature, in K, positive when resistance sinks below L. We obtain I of -3.2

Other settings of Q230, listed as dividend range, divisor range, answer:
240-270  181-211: 1.45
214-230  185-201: 1.31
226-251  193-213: 1.49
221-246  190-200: 1.37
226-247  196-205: 1.80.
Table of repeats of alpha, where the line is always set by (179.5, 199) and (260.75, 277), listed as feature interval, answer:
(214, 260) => -0.8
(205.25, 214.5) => 0.7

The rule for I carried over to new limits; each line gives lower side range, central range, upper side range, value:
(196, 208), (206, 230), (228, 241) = -4.8 K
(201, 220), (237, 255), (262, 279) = -0.8 K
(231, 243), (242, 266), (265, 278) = 0.6 K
